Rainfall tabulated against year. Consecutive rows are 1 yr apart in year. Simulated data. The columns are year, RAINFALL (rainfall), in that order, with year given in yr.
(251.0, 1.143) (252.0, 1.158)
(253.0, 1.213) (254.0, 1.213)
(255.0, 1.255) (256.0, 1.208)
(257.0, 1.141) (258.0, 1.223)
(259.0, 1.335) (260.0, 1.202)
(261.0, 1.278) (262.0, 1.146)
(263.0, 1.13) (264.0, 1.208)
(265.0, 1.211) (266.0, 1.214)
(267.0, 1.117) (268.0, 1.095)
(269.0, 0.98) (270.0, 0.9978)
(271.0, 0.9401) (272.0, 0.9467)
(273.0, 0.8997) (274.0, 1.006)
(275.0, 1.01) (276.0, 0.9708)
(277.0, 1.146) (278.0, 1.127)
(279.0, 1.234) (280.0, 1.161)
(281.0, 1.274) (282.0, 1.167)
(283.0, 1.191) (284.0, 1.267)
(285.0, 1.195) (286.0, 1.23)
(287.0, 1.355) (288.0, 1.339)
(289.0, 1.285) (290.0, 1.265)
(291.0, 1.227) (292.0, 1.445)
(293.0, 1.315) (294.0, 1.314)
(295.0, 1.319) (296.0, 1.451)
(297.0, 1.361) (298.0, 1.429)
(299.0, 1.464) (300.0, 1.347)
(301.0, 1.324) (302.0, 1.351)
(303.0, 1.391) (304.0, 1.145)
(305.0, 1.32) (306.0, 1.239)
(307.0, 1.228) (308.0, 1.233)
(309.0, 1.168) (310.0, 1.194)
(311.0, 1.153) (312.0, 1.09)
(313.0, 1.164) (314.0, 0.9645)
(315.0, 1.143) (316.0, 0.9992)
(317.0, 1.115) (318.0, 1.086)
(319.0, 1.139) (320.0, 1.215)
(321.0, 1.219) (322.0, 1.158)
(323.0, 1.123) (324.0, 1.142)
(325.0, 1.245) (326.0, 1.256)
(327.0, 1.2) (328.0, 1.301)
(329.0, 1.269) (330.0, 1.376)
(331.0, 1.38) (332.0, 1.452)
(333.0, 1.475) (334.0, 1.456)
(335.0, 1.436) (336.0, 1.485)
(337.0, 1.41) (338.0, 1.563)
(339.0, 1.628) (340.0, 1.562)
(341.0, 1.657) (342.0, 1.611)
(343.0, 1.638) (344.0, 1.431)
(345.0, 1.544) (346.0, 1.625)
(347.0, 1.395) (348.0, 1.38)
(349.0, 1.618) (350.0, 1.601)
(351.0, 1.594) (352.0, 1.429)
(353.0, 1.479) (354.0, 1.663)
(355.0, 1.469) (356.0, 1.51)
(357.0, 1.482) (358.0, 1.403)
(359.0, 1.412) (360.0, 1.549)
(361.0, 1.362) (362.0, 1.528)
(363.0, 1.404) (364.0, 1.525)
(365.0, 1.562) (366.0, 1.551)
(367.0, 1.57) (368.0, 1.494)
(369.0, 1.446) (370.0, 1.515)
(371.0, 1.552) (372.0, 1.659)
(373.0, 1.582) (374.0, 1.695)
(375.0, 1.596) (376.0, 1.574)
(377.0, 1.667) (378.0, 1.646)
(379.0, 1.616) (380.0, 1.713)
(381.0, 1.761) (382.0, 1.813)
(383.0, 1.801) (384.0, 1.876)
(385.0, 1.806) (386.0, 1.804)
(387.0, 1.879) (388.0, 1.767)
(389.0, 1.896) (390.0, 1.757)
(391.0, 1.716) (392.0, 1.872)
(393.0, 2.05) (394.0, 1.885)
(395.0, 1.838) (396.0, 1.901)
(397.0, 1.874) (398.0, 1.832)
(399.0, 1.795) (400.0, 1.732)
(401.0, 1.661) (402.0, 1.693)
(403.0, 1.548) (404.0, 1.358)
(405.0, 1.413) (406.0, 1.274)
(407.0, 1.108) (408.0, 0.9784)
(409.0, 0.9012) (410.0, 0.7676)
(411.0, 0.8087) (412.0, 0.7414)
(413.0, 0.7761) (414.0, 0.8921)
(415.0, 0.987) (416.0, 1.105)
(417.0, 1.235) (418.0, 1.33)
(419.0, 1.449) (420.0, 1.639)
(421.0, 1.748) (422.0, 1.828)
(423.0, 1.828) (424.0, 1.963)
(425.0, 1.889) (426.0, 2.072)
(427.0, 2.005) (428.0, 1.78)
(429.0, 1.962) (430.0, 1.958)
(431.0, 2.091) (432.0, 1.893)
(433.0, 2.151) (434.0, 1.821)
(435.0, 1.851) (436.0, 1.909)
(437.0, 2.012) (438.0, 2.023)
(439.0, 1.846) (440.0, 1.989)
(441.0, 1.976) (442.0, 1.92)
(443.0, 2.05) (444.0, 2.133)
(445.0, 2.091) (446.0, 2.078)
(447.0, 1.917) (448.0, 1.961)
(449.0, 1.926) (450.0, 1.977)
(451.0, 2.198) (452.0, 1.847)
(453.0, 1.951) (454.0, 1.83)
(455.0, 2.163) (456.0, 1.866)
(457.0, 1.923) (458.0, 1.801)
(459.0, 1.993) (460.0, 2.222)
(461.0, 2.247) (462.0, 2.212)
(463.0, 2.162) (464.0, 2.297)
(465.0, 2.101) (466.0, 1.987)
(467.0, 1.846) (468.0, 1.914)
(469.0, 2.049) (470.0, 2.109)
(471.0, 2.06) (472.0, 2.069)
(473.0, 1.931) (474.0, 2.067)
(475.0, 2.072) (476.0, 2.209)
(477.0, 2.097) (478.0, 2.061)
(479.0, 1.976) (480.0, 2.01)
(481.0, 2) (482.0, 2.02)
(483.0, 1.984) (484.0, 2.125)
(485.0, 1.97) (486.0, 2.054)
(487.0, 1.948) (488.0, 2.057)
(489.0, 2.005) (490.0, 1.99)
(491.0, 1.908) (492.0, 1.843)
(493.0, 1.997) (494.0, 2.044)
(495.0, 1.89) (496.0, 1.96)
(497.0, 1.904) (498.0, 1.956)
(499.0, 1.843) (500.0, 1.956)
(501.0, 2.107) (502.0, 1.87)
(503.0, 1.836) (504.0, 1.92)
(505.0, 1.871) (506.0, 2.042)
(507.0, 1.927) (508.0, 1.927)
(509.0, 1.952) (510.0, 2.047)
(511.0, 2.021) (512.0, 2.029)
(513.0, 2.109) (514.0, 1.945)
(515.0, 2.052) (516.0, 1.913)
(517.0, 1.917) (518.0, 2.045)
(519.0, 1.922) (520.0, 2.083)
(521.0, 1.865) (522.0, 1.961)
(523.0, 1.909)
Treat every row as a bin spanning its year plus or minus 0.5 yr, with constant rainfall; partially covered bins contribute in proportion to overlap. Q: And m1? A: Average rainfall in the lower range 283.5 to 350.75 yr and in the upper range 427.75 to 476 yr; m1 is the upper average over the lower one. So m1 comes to 1.51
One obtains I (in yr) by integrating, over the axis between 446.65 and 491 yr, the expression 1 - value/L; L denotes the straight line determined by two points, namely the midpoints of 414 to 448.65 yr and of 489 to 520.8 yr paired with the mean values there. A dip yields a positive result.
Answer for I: -3.1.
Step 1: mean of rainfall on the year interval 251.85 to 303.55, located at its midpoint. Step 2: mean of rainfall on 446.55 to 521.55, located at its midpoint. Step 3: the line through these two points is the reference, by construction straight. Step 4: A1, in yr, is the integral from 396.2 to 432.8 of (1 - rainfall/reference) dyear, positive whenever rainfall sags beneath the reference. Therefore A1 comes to 4.9 yr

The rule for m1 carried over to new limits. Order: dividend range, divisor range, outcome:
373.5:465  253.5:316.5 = 1.46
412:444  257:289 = 1.51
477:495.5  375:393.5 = 1.13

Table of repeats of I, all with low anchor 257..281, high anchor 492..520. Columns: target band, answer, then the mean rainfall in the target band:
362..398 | -4.5 yr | 1.7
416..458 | -4.3 yr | 1.89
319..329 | 0.8 yr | 1.21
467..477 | -1.1 yr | 2.05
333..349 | -1.7 yr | 1.52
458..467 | -1.5 yr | 2.12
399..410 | 1.6 yr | 1.36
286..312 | -1.7 yr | 1.3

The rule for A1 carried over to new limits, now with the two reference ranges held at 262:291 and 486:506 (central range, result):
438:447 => -1.3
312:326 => 1.8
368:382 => -1.1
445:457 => -1.3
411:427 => 2.3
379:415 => 0.7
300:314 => 0.3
